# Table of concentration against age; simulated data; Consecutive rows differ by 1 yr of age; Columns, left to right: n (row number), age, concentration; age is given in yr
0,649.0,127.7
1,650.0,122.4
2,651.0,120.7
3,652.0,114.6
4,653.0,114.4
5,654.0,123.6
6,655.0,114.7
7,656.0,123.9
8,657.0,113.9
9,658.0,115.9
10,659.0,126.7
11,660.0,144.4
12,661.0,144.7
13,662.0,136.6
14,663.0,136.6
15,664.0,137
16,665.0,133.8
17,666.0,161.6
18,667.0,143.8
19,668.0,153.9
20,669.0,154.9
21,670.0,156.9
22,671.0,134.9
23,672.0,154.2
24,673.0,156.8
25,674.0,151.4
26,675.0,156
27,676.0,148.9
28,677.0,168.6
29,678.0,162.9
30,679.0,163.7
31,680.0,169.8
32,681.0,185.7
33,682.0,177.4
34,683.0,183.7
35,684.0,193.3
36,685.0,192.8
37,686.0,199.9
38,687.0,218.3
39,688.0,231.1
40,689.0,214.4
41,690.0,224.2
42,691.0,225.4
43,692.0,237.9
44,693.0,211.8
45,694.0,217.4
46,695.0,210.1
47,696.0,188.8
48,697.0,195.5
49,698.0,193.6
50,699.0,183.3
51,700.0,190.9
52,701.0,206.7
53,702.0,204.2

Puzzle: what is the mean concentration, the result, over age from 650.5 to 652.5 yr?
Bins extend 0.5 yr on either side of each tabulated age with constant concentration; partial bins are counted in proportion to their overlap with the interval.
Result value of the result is 118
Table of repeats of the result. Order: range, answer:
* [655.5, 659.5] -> 120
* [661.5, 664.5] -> 137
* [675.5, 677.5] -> 159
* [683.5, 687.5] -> 201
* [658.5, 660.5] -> 136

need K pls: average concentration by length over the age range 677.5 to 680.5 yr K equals 165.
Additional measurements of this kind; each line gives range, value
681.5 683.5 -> 181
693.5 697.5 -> 203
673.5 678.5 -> 158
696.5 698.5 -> 195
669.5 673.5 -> 151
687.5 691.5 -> 224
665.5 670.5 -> 154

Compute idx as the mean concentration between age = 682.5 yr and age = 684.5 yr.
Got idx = 188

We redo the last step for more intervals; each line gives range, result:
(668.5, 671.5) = 149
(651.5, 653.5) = 114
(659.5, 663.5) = 141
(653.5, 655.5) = 119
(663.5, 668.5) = 146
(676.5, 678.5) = 166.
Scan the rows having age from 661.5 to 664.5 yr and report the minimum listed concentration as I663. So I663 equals 136.6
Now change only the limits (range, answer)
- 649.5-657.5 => 113.9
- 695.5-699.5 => 183.3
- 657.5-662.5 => 115.9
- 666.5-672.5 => 134.9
